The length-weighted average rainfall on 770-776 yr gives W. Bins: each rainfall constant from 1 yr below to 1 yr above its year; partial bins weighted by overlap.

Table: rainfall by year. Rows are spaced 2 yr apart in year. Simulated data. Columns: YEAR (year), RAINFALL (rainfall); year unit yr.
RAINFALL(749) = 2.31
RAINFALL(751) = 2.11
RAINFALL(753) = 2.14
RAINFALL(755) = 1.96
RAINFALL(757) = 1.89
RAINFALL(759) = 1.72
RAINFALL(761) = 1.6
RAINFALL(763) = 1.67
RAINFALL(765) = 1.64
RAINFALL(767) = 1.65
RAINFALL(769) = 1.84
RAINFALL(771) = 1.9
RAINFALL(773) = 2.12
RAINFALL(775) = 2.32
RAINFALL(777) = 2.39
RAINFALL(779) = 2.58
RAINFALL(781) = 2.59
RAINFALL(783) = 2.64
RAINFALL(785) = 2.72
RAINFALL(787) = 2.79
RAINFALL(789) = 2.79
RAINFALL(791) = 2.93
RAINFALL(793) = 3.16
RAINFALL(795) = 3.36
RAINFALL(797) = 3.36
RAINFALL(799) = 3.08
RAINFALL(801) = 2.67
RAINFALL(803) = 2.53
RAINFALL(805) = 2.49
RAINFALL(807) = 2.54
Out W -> 2.11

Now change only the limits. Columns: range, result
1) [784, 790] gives 2.77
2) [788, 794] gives 2.96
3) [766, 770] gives 1.75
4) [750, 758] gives 2.02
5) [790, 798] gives 3.2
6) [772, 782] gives 2.4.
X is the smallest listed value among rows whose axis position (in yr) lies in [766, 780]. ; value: 1.65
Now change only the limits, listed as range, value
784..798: 2.72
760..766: 1.6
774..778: 2.32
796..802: 2.67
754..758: 1.89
